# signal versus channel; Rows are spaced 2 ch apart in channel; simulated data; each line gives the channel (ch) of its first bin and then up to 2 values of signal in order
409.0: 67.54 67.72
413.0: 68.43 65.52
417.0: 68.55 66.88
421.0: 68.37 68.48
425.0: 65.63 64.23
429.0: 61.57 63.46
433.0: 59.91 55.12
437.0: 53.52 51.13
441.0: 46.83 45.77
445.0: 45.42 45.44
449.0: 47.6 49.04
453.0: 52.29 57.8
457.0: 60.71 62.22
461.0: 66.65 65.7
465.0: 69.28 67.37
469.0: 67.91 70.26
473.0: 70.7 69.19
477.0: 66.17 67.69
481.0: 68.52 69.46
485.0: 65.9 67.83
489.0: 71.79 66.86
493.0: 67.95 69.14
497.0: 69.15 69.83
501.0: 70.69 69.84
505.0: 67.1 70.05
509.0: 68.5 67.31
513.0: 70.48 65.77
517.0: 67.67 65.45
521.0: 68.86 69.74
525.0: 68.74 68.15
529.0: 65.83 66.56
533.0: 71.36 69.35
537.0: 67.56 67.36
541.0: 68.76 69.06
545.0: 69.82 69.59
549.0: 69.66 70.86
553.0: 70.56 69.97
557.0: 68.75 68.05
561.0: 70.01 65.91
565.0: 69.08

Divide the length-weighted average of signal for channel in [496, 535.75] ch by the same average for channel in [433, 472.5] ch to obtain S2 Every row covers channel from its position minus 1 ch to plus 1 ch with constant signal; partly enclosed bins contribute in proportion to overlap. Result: 1.20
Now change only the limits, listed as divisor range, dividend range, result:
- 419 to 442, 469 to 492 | 1.14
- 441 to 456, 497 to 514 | 1.42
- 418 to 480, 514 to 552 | 1.13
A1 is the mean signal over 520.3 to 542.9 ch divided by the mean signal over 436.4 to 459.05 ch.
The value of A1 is 1.3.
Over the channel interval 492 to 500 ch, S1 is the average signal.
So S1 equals 69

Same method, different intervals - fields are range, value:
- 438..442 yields 49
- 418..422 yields 67.6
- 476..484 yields 68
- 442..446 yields 45.6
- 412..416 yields 67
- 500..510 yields 69.2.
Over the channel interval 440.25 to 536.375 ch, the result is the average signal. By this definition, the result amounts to 64.9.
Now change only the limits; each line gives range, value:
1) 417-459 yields 56.9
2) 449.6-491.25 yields 65.2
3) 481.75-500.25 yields 68.7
